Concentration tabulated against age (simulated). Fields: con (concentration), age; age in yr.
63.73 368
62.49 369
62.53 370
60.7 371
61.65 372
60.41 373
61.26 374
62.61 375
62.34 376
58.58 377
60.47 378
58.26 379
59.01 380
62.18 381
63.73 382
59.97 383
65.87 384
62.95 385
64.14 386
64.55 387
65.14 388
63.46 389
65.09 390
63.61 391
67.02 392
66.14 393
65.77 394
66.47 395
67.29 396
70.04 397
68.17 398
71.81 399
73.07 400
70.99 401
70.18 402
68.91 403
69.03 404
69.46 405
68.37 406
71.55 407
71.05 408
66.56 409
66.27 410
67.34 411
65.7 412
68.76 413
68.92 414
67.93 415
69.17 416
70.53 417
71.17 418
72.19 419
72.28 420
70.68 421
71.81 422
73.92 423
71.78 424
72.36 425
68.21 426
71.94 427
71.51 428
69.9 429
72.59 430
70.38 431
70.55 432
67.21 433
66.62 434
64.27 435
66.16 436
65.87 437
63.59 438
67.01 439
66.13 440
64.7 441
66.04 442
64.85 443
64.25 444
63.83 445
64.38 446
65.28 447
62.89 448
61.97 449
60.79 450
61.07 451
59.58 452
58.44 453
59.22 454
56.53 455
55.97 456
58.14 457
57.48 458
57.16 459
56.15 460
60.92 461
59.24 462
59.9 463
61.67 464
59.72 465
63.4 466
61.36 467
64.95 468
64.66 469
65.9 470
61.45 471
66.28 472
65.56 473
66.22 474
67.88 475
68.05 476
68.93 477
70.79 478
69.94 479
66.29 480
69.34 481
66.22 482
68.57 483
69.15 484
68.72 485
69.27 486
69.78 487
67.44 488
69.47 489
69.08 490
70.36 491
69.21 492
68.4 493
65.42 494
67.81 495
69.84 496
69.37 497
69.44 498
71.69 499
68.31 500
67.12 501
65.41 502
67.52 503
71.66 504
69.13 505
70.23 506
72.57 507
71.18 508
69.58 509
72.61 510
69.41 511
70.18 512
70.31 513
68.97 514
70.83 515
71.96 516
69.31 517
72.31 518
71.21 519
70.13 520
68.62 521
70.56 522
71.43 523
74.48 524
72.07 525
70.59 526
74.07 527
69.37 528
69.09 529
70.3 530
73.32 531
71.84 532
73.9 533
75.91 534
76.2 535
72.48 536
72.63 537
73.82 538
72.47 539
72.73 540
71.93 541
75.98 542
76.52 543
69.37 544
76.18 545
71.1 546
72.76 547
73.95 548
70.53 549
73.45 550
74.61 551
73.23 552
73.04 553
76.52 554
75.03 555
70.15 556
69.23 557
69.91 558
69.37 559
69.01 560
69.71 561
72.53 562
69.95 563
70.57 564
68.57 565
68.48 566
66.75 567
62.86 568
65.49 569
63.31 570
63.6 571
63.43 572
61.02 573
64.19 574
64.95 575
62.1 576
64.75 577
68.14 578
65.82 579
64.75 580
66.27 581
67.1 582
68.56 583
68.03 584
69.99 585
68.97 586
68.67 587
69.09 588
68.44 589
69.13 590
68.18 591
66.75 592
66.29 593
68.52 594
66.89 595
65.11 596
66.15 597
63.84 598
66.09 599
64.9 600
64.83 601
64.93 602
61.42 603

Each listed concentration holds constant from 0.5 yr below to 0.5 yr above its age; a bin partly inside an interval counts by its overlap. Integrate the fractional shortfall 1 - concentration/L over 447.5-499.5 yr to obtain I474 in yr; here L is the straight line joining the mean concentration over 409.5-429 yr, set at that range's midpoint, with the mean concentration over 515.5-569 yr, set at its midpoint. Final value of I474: 4.5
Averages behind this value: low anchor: 70.1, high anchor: 71.7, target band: 64.8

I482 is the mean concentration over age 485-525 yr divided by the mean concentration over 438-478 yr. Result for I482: 1.11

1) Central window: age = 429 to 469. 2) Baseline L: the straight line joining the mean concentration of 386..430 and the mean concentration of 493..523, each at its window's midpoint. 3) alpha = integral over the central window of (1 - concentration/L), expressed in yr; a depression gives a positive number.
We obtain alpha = 3.7 yr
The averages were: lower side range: 69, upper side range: 69.8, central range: 62.9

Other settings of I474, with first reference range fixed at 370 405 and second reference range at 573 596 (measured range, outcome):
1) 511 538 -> -2.2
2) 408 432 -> -1.8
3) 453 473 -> 1.5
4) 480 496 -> -0.6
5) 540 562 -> -2.0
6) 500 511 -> -0.6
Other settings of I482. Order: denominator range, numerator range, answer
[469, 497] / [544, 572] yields 1.03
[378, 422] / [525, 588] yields 1.04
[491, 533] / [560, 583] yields 0.94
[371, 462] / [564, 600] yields 1.01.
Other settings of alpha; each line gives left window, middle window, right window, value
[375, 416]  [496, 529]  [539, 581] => -0.90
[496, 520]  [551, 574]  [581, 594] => 0.01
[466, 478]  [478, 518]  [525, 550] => -0.48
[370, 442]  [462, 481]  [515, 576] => 1.00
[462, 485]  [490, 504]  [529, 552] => -0.06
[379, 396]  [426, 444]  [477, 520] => -0.33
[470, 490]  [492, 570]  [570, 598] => -4.40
